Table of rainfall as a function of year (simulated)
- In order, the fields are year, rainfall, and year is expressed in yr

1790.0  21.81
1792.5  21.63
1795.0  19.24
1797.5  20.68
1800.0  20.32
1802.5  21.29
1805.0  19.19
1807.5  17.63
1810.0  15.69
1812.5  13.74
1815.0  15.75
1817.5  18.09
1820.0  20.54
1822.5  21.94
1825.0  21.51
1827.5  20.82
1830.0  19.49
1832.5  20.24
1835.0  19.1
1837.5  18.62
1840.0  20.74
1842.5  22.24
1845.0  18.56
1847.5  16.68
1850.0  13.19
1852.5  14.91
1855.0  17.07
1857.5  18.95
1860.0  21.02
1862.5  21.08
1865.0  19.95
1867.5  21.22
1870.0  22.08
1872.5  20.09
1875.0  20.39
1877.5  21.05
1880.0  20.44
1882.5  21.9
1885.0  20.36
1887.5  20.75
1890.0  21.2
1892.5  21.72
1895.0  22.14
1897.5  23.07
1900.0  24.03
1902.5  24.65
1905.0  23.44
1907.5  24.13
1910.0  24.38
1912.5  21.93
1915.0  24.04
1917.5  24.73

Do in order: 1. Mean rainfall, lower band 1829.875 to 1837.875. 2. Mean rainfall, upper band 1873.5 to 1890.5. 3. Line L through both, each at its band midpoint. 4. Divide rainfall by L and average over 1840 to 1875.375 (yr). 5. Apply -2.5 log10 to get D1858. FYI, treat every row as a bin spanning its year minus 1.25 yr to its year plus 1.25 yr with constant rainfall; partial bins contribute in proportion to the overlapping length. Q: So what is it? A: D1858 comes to 0.056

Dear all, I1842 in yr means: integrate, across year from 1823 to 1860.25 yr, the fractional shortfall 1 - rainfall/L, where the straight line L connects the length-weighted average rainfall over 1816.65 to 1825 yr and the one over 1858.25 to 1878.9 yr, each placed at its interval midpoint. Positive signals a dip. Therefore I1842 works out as 3.1 yr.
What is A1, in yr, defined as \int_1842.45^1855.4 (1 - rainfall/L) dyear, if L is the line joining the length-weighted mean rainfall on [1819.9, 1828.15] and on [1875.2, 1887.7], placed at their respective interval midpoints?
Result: 2.8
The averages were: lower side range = 21.3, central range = 16.6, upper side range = 20.9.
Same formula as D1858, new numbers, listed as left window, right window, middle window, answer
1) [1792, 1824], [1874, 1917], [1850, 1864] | 0.15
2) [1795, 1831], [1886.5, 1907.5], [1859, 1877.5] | 0.03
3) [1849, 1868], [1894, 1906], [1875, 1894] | 0.03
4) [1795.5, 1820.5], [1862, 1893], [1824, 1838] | -0.05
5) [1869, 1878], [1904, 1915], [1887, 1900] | 0.01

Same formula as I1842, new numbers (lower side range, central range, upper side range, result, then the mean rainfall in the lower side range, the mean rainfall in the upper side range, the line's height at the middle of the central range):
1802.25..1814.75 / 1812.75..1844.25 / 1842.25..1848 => -2.8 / 17.1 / 18.9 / 18.1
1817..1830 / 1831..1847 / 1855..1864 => 0.4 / 20.6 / 19.9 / 20.3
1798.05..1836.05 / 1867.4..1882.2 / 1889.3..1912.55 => 0.7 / 19.1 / 23.2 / 21.9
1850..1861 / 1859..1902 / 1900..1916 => -2.2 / 17.4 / 23.8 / 20.4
